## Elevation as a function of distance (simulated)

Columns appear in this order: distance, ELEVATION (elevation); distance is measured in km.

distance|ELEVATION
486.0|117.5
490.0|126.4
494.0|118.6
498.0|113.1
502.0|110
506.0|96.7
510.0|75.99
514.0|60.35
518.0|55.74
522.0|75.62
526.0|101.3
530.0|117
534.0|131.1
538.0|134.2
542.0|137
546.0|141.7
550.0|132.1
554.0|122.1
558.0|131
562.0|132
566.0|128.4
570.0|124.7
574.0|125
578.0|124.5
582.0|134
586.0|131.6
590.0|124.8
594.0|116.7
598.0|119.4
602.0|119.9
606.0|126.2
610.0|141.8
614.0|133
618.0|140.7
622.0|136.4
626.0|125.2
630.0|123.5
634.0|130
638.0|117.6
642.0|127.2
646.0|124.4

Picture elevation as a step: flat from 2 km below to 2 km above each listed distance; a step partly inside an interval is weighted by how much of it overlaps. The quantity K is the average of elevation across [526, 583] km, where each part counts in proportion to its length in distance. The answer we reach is 129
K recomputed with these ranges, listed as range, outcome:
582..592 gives 129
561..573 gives 128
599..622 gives 132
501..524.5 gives 78.2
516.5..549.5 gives 113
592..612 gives 125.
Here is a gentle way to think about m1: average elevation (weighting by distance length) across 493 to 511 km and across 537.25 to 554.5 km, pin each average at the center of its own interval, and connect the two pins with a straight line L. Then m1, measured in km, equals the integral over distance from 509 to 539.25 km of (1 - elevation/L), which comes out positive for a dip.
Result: 6.8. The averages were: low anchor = 103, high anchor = 134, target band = 93.5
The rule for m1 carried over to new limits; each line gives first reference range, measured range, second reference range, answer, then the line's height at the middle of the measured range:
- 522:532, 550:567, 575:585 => -1.52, 118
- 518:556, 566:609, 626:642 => -1.43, 121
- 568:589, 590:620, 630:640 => -0.51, 126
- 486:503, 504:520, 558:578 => 6.35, 120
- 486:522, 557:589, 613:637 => -3.73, 115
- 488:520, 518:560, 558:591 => -2.70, 111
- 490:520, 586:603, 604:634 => 0.28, 124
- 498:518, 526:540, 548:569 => -2.18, 107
